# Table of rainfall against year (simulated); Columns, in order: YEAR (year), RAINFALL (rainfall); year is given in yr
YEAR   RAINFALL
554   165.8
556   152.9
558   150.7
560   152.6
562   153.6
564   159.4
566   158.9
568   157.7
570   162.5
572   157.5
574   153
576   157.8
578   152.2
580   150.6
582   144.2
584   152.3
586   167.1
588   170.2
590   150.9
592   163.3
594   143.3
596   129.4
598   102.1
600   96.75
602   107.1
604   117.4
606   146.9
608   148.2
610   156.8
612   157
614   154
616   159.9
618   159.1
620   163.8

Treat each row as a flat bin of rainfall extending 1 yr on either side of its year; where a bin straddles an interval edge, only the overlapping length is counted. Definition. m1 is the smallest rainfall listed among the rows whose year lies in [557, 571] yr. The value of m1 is 150.7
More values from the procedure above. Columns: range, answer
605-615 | 146.9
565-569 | 157.7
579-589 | 144.2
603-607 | 117.4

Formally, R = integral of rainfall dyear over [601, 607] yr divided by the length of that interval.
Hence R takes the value 124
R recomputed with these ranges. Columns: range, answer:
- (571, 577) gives 156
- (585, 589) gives 169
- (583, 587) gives 160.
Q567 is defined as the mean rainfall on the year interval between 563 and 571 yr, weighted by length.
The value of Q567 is 160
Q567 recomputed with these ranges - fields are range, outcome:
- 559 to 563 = 153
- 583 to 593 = 161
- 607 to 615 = 154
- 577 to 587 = 153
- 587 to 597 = 151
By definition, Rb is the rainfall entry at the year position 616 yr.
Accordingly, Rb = 159.9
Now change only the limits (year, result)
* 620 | 163.8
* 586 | 167.1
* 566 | 158.9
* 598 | 102.1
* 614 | 154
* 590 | 150.9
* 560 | 152.6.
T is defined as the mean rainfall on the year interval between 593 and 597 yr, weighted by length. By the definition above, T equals 136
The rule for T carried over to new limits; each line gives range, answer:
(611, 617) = 157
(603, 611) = 142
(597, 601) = 99.4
